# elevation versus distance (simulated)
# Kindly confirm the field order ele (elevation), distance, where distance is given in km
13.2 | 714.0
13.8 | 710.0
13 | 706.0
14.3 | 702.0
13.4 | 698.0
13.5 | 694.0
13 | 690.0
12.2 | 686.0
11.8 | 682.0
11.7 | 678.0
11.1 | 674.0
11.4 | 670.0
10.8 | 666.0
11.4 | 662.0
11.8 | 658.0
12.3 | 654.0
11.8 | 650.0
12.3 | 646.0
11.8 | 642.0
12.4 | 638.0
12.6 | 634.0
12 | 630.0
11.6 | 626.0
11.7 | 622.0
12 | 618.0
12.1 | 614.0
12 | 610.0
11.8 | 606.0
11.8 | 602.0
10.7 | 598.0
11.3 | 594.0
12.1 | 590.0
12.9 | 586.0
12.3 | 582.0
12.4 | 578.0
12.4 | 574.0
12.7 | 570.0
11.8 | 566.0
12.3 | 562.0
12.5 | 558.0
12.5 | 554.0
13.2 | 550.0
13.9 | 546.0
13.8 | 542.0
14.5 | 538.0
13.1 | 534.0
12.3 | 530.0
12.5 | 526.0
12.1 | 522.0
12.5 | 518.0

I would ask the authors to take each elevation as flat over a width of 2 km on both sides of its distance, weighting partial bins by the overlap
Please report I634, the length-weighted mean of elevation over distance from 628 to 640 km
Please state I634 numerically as 12.3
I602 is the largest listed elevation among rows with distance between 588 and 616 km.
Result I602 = 12.1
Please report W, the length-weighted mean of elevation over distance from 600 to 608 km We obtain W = 11.8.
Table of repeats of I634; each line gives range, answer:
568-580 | 12.5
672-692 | 12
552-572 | 12.4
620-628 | 11.6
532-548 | 13.8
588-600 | 11.4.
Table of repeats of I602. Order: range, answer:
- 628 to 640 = 12.6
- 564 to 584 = 12.7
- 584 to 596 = 12.9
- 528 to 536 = 13.1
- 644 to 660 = 12.3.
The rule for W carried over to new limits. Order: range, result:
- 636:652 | 12.1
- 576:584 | 12.4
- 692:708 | 13.6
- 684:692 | 12.6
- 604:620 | 12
